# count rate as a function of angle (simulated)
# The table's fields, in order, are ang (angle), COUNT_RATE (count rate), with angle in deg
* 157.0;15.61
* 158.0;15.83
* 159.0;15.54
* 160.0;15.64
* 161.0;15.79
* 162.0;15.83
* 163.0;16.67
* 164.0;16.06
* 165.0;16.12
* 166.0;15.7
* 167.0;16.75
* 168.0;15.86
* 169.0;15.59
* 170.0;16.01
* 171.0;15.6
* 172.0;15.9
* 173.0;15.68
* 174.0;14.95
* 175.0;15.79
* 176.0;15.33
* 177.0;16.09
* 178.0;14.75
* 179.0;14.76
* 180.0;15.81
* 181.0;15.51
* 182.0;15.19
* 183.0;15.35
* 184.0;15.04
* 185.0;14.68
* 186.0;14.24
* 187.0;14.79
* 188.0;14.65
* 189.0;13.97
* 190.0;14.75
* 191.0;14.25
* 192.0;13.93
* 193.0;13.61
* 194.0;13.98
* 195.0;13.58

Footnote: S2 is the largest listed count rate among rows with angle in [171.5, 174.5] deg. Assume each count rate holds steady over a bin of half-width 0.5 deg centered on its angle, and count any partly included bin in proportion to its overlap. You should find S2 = 15.9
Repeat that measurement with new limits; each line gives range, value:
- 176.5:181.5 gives 16.09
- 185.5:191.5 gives 14.79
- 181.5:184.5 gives 15.35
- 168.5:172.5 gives 16.01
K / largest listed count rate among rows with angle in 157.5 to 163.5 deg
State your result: 16.67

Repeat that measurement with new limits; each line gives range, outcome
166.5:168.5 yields 16.75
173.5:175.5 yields 15.79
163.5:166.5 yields 16.12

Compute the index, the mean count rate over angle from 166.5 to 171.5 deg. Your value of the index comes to 16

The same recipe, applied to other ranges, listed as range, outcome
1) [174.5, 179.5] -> 15.3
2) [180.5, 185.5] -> 15.2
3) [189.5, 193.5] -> 14.1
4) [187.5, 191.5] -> 14.4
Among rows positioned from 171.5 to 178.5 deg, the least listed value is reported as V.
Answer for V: 14.75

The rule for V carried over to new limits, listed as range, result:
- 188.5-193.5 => 13.61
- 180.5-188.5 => 14.24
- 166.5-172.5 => 15.59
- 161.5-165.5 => 15.83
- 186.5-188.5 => 14.65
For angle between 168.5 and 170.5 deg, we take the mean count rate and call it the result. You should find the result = 15.8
